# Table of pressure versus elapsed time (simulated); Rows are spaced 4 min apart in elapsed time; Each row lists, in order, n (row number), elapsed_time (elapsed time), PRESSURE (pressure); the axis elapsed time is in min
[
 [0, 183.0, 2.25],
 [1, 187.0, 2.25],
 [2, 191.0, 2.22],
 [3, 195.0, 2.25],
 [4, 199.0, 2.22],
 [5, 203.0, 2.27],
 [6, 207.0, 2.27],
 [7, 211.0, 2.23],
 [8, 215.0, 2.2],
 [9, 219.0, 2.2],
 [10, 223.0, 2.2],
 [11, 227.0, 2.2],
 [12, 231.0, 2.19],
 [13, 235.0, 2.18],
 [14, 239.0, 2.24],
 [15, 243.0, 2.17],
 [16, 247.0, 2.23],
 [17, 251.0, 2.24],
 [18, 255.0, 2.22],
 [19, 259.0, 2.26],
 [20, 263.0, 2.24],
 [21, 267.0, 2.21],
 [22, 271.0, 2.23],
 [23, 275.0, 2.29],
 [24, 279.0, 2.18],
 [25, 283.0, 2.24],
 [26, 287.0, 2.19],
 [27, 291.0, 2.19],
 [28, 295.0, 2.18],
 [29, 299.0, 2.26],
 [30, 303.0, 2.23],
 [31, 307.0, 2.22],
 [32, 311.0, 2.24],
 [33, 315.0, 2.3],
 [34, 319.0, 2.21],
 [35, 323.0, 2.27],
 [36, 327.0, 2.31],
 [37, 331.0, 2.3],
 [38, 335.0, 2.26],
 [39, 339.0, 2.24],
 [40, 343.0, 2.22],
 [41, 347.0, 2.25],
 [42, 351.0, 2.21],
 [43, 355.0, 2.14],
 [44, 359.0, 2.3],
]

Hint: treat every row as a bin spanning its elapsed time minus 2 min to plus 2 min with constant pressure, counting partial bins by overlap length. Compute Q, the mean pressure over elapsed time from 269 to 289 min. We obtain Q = 2.23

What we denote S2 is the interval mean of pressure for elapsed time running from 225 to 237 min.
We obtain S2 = 2.19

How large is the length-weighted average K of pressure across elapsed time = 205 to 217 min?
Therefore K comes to 2.23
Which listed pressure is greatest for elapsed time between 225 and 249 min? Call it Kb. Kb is 2.24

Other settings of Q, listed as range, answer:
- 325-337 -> 2.29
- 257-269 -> 2.24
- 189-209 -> 2.25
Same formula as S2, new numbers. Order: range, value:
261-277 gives 2.24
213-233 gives 2.2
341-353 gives 2.23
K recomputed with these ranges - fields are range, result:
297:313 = 2.24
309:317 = 2.27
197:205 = 2.25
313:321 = 2.25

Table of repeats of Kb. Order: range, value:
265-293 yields 2.29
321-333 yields 2.31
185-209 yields 2.27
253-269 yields 2.26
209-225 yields 2.23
